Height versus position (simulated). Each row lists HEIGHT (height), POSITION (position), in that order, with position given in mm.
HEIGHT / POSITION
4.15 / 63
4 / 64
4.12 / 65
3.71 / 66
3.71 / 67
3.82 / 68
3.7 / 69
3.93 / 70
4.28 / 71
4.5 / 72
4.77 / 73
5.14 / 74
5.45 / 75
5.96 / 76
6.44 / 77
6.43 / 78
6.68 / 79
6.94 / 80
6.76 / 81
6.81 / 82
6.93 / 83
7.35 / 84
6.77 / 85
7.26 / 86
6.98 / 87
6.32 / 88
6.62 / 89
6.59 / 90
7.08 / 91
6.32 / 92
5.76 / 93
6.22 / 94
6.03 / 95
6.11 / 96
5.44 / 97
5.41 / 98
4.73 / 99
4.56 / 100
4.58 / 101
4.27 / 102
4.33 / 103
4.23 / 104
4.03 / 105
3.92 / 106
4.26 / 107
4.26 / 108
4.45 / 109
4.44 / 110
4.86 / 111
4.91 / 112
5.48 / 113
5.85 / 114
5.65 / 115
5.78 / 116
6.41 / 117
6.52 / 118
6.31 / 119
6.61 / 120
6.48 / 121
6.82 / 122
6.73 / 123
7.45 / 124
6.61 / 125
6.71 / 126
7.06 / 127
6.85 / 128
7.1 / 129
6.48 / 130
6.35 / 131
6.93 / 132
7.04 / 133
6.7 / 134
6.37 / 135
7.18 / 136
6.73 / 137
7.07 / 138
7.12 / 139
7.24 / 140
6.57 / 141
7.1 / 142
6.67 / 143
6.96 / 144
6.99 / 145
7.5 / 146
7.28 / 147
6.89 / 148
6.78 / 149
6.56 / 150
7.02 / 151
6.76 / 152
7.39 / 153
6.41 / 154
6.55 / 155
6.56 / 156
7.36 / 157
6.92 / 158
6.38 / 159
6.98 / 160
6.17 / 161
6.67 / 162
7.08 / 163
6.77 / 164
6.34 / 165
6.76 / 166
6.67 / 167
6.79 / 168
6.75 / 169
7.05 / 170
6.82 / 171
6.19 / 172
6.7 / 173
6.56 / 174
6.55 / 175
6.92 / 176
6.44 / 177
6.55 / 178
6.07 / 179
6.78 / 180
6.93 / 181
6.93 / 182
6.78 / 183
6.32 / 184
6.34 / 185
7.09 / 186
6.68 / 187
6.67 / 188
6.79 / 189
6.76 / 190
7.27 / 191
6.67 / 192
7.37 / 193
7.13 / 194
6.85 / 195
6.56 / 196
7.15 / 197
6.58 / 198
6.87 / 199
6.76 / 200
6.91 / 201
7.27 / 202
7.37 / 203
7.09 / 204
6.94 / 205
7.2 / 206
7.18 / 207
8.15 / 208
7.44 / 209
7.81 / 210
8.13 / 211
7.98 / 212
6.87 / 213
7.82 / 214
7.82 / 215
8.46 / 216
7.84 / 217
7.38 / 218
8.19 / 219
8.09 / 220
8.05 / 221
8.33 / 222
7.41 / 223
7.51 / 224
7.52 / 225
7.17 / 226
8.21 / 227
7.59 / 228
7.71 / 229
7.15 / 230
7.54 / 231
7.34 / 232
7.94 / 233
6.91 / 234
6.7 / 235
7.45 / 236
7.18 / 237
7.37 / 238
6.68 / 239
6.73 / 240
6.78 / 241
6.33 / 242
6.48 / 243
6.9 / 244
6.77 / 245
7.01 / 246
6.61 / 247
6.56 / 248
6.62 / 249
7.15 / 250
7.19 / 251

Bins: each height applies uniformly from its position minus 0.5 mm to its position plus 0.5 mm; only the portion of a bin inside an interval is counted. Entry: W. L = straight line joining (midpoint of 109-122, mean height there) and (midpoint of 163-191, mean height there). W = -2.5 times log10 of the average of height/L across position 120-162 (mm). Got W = -0.12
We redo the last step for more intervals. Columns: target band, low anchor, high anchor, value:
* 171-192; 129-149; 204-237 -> 0.09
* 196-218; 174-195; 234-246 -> -0.09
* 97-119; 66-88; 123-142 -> 0.27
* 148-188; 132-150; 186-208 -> 0.04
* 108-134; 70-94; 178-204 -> 0.04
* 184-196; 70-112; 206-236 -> 0.05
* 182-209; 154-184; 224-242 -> -0.01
